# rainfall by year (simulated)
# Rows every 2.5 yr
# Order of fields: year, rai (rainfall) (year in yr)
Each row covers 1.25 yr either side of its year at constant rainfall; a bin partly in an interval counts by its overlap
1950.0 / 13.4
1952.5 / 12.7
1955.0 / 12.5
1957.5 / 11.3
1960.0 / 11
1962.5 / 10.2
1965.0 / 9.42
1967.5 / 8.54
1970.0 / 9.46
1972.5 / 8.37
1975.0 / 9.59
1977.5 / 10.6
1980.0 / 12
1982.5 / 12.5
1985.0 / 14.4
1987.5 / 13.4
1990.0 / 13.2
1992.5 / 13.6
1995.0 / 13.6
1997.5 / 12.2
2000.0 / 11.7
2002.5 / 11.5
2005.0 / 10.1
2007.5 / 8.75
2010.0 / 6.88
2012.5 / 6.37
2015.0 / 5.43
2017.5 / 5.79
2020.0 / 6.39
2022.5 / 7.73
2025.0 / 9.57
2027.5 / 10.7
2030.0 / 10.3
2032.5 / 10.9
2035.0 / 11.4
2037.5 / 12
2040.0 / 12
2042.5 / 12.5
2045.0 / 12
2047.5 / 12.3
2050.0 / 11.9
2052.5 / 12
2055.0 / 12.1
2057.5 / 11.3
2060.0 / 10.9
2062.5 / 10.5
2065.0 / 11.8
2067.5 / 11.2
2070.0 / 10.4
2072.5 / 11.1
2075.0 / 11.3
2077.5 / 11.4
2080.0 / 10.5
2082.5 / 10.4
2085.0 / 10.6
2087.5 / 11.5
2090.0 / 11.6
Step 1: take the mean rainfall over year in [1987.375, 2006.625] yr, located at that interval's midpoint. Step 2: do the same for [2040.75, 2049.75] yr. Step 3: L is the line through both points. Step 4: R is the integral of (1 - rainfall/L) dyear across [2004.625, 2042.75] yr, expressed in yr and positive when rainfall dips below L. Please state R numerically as 9.9 yr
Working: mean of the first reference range 12.3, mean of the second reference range 12.2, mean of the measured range 9.07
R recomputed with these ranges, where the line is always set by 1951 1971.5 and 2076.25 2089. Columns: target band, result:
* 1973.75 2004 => -4.62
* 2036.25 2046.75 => -1.29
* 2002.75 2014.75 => 2.95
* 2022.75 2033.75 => 0.67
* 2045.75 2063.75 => -1.24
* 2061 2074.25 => -0.18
